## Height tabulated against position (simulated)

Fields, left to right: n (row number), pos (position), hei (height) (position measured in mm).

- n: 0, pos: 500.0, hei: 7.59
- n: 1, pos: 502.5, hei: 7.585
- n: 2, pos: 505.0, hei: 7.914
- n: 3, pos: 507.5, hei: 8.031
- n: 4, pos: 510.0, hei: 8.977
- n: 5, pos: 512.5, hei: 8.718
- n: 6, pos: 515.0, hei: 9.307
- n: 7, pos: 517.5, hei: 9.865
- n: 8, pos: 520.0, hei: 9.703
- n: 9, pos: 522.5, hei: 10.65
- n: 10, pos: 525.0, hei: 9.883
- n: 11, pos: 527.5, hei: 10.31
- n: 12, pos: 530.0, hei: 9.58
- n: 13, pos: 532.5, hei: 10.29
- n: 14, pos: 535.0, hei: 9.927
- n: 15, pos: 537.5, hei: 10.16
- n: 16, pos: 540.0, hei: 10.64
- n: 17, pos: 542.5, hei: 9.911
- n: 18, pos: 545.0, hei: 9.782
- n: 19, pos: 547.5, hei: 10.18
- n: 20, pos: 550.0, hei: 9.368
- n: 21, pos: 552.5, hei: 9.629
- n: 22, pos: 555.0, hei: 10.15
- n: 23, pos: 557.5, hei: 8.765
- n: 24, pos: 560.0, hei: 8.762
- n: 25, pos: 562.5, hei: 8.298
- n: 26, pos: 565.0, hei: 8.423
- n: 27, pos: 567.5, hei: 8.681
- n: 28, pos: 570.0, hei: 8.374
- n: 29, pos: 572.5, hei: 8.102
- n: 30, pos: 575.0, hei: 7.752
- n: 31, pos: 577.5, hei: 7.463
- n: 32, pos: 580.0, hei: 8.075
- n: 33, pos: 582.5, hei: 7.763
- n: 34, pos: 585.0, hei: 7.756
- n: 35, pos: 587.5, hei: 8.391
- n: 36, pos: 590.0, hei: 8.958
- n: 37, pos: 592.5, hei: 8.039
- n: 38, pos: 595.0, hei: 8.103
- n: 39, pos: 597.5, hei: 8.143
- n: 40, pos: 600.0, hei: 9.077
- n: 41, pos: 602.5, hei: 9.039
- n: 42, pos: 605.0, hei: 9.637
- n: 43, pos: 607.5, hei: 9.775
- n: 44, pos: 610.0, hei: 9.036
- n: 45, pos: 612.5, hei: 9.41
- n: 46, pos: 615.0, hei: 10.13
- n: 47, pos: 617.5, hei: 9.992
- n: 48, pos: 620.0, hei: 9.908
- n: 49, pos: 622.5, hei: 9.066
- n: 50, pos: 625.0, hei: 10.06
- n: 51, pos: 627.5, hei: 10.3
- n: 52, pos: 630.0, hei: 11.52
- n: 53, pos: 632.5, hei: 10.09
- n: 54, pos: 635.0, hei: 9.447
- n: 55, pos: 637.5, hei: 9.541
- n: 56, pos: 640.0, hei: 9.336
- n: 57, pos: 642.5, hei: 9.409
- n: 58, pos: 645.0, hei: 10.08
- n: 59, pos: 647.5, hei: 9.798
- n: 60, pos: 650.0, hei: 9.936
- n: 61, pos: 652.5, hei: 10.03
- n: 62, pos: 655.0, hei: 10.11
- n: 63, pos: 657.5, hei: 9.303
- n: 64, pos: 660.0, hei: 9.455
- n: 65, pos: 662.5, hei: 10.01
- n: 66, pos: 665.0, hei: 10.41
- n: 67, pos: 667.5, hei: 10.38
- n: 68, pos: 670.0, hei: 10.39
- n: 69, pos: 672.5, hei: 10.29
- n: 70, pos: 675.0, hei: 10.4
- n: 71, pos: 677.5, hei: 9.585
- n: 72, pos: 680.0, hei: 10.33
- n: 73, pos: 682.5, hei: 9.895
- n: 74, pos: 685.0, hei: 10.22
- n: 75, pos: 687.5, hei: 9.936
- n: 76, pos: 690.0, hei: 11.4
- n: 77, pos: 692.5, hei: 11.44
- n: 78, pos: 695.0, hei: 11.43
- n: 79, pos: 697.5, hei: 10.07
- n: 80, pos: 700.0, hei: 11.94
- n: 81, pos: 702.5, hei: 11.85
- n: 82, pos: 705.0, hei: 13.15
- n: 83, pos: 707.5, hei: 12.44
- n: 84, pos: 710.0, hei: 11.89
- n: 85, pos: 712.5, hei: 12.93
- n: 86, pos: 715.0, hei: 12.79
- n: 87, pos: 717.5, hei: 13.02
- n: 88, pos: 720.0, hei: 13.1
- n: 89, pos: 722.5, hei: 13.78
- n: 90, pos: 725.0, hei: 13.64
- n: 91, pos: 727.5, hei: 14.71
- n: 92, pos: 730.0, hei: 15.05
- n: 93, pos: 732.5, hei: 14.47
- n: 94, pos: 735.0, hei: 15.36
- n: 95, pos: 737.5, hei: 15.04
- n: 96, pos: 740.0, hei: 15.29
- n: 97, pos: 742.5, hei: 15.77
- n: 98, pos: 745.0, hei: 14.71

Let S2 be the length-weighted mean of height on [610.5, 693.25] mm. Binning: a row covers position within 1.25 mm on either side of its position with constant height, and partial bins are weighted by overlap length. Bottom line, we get 10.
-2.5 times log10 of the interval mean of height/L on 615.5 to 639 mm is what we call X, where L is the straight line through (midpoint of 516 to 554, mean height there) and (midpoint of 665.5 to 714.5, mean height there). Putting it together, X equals 0.07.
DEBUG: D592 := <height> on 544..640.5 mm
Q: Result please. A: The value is 9.08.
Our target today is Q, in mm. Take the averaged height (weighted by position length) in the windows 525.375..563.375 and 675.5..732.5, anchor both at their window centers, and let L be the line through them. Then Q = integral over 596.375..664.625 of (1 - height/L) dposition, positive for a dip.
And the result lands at 8.0 mm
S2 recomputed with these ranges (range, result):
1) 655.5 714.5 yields 10.8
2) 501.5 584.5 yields 9.11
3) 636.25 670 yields 9.85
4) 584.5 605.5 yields 8.56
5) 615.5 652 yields 9.9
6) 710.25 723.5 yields 13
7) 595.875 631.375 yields 9.63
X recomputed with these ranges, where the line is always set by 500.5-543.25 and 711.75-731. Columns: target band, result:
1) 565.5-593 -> 0.29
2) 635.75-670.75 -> 0.23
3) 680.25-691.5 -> 0.23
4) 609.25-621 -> 0.17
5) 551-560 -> 0.08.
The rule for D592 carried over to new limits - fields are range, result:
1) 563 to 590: 8.12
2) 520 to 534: 10.1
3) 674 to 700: 10.5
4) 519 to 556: 10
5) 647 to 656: 9.98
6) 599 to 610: 9.35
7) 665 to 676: 10.4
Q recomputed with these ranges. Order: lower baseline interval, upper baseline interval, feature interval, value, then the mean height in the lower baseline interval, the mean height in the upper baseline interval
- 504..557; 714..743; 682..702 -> 3.9 mm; 9.66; 14.3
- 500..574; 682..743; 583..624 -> 6.2 mm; 9.27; 12.8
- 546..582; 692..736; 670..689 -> 2.9 mm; 8.7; 13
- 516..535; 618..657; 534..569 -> 1.9 mm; 10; 9.9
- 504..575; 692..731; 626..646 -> 2.3 mm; 9.35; 12.7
